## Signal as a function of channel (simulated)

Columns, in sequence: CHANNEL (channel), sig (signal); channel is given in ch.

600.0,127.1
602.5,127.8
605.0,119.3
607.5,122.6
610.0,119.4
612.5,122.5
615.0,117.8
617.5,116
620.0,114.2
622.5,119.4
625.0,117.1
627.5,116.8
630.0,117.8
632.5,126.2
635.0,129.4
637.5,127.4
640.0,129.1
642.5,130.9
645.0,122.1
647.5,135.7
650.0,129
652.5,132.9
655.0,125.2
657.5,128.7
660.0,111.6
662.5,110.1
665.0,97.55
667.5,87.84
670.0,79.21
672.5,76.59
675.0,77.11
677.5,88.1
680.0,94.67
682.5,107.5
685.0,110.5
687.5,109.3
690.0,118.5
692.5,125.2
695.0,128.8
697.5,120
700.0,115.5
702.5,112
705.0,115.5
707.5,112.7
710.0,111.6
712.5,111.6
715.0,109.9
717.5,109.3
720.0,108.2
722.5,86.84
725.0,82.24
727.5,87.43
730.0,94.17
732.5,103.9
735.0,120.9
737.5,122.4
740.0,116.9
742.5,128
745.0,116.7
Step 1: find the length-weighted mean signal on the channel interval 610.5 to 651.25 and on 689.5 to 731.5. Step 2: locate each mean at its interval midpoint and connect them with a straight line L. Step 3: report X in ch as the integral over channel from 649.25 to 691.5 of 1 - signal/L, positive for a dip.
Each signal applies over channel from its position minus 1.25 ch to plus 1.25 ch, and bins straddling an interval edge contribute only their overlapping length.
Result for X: 4.1 ch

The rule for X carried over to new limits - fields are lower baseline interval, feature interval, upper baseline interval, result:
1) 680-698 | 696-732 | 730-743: 3.1 ch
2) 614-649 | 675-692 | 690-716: 2.1 ch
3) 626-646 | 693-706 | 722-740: -1.1 ch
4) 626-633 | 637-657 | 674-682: -3.8 ch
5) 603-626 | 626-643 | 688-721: -1.0 ch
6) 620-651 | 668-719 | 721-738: 0.8 ch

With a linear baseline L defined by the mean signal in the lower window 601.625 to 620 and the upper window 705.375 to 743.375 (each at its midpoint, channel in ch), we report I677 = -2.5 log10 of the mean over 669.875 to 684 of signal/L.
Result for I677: 0.26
